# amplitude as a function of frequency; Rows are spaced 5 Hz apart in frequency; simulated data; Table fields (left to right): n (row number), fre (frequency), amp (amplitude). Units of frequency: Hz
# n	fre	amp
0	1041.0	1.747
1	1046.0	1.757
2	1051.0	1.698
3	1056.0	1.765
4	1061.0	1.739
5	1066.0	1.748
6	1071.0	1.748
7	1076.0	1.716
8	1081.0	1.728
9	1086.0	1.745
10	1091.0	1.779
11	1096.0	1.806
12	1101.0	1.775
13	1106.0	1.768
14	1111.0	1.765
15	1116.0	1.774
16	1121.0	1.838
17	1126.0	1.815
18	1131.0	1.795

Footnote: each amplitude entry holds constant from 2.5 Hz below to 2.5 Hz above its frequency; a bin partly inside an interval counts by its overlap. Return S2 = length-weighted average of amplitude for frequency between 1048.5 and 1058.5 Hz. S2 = 1.73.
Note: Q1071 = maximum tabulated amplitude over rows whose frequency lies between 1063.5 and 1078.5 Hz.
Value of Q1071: 1.748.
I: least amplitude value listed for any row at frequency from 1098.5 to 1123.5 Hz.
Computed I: 1.765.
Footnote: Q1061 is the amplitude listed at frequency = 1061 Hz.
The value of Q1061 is 1.739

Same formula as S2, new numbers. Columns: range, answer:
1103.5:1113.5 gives 1.77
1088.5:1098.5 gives 1.79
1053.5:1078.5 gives 1.74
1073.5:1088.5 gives 1.73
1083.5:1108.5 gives 1.77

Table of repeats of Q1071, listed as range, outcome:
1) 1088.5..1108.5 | 1.806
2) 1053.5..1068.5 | 1.765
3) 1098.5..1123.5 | 1.838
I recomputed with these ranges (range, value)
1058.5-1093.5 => 1.716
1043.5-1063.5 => 1.698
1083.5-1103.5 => 1.745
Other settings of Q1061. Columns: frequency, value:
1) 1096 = 1.806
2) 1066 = 1.748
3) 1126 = 1.815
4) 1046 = 1.757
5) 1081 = 1.728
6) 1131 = 1.795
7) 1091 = 1.779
